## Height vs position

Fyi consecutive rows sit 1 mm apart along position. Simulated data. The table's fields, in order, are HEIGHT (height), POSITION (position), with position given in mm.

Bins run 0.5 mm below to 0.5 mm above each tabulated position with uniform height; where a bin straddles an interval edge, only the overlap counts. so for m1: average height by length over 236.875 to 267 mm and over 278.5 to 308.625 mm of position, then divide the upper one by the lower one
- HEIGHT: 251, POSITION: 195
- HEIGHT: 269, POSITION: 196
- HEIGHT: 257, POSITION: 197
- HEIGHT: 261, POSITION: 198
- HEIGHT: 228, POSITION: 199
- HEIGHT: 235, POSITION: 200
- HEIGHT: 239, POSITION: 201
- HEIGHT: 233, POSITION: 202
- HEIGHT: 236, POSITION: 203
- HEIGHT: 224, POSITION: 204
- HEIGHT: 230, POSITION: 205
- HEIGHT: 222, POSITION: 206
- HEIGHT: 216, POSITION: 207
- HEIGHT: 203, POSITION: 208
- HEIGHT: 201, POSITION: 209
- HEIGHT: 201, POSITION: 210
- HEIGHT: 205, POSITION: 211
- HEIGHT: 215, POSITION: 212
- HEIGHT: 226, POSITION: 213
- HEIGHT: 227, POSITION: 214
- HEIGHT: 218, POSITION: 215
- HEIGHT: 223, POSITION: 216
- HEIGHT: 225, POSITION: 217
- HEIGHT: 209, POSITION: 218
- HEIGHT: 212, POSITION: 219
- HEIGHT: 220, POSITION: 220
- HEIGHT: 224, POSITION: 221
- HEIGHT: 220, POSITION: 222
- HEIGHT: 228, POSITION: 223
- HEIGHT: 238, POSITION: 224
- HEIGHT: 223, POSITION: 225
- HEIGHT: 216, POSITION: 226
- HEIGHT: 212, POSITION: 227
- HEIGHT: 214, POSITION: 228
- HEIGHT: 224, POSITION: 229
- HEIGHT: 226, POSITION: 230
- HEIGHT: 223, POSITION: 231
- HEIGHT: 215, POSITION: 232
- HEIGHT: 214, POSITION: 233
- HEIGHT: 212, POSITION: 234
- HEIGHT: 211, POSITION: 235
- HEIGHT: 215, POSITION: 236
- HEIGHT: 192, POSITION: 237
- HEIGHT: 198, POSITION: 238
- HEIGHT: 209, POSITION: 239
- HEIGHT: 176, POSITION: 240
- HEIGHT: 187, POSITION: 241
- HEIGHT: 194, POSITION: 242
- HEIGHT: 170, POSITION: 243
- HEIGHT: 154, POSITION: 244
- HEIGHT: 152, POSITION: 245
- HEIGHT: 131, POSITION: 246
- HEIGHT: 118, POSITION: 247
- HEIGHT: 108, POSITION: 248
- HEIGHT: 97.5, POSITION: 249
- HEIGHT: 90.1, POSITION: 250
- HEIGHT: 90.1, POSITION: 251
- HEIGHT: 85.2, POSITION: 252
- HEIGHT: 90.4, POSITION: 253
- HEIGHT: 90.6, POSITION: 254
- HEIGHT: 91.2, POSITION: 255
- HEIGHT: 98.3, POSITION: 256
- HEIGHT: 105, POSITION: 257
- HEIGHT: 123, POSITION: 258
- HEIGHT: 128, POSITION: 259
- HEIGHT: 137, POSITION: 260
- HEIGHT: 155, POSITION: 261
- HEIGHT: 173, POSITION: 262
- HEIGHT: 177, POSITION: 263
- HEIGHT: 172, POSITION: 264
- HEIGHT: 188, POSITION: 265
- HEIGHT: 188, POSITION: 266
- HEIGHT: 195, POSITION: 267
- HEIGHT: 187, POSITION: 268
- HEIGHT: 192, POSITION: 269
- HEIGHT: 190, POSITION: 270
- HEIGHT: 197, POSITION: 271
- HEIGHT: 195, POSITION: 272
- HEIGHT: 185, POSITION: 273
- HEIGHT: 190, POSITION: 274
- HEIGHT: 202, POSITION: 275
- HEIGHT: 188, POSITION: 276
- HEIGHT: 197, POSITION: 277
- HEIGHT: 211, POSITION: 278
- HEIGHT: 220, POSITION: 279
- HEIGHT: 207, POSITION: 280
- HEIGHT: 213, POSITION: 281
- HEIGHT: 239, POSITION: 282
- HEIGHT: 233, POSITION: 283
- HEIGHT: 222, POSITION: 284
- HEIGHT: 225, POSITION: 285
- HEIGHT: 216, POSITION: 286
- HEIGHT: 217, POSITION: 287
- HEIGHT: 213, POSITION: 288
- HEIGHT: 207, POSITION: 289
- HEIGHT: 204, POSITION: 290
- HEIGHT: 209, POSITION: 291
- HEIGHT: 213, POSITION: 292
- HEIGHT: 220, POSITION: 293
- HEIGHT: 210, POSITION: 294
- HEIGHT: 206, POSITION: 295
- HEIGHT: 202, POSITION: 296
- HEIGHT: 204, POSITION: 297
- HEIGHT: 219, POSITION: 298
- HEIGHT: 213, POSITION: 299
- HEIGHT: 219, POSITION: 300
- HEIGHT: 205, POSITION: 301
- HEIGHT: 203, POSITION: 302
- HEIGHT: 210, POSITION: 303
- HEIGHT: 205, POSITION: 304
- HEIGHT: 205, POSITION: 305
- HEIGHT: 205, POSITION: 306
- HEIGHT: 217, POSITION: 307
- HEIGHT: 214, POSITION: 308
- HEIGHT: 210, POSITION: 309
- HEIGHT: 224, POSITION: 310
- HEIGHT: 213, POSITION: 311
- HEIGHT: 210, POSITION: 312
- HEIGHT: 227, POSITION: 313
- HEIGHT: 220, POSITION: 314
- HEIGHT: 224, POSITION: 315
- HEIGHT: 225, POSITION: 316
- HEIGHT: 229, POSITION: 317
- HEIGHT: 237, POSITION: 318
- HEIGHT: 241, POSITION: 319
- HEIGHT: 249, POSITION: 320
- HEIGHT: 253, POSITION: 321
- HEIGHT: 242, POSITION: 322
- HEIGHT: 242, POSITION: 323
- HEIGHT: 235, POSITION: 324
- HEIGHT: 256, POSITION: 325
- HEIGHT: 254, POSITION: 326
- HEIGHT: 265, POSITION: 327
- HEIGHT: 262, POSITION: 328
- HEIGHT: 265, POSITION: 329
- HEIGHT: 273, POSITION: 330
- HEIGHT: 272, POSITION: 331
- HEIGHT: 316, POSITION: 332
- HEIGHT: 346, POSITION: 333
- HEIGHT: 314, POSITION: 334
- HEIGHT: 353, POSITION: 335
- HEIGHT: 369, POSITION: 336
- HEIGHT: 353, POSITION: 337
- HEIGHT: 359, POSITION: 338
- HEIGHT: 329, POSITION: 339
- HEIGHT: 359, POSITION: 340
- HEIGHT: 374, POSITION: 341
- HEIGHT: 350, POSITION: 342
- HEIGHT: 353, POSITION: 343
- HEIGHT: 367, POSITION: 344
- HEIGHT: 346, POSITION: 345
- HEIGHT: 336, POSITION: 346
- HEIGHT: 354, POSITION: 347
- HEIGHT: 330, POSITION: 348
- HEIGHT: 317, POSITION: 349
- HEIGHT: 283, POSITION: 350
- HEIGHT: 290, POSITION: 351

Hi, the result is 1.50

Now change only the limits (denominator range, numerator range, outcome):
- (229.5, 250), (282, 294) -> 1.22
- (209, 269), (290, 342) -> 1.40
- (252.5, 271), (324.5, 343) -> 2.10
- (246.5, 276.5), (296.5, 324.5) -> 1.50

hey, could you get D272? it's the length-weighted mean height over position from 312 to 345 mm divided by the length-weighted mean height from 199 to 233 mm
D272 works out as 1.30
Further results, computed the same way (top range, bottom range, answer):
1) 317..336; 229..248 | 1.45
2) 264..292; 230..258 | 1.33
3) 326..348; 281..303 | 1.53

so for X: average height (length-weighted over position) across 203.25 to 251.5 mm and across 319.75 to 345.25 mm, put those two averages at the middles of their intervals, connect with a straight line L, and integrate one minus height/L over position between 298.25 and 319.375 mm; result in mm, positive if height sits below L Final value 4.9 mm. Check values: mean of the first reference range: 197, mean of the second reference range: 306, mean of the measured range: 217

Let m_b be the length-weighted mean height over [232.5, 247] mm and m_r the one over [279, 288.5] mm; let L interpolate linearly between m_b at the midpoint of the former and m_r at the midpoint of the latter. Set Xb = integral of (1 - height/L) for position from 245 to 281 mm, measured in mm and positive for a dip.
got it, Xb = 8.9 mm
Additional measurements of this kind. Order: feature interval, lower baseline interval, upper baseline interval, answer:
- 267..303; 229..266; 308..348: 1.3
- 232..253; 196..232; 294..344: 6.6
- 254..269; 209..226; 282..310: 4.5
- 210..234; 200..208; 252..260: -4.7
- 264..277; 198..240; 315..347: 3.3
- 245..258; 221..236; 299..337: 7.1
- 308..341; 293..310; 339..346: 2.6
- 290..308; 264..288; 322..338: 2.3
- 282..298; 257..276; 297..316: -1.4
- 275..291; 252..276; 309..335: -2.1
